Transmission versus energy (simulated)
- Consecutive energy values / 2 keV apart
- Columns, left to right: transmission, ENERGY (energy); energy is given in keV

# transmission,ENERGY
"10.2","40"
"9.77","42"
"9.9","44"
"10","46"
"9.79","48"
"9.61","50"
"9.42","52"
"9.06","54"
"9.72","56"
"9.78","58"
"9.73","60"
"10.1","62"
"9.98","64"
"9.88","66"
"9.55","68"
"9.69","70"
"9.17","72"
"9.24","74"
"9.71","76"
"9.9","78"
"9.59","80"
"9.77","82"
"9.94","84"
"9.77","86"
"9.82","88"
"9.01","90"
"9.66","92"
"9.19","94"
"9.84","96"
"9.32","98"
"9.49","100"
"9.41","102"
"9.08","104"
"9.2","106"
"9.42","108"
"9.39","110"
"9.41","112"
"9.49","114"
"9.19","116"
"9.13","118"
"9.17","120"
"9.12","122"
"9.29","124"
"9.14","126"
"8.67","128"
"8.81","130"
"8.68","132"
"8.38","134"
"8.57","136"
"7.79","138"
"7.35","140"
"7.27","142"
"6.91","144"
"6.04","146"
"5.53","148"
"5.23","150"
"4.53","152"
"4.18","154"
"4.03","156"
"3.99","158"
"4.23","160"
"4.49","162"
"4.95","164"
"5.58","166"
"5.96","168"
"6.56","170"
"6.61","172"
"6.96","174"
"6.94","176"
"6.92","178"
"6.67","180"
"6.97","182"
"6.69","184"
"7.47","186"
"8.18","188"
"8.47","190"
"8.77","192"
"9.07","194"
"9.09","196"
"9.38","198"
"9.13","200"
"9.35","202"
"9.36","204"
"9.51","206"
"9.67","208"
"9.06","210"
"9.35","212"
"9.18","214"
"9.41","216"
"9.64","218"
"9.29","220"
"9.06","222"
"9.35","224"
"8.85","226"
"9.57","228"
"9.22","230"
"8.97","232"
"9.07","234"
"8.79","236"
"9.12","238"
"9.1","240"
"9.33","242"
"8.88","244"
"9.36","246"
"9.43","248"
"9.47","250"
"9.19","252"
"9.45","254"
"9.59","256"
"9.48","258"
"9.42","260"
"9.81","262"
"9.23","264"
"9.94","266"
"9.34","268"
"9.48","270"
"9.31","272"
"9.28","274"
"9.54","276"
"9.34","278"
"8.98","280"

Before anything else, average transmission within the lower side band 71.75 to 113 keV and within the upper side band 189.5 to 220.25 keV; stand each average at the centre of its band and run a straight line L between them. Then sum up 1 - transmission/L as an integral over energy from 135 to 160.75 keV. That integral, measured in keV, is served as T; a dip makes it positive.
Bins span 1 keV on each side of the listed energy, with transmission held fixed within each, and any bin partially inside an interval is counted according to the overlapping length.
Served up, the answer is 9.7 keV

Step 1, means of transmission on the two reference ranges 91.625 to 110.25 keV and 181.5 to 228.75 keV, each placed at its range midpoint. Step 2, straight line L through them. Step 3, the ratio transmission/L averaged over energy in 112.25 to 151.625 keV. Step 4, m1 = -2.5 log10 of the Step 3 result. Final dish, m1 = 0.15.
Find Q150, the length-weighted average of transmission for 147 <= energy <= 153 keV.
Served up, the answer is 5.1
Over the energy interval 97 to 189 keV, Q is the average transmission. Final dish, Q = 7.4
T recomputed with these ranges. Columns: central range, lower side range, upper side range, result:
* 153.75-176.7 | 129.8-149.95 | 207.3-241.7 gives 7.39 keV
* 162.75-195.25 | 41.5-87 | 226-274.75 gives 8.30 keV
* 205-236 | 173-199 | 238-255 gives -2.26 keV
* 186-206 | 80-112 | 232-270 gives 0.97 keV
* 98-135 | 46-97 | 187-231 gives 1.37 keV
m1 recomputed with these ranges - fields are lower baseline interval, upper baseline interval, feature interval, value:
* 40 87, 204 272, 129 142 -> 0.167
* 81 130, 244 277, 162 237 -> 0.143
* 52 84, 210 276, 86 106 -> 0.020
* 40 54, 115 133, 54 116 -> -0.021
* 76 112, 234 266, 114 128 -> 0.038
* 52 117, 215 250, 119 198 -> 0.312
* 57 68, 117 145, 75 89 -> -0.037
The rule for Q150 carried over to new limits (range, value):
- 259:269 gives 9.55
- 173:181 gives 6.87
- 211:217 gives 9.31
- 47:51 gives 9.7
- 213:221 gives 9.38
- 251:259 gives 9.43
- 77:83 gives 9.75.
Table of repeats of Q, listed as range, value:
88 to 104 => 9.42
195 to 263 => 9.29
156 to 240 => 7.99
